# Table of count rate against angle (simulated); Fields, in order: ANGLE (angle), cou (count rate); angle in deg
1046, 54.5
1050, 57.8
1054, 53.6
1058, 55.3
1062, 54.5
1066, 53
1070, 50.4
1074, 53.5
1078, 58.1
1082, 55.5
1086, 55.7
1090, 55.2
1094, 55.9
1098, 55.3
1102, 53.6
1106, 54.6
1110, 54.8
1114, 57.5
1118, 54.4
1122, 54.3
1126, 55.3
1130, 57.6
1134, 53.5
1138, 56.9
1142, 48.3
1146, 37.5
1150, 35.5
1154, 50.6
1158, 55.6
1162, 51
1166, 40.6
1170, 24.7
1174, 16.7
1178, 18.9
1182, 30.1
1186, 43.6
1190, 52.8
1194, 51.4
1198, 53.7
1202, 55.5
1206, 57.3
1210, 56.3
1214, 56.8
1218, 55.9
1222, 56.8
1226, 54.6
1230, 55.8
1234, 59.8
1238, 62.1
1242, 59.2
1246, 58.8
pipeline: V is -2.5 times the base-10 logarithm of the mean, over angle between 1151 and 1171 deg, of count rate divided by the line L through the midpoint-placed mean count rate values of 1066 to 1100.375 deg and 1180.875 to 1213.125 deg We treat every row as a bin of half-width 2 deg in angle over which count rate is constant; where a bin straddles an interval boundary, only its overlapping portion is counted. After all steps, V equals 0.16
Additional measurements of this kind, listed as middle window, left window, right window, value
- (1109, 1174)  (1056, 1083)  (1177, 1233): 0.09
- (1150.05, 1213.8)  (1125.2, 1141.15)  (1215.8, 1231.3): 0.25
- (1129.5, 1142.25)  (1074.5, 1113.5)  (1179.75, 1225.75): -0.01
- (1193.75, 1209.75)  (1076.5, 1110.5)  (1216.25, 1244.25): 0.04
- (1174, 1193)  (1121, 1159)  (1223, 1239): 0.47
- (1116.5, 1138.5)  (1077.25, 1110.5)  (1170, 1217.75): -0.07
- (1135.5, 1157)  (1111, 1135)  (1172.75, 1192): 0.01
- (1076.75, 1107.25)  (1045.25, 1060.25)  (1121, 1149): -0.04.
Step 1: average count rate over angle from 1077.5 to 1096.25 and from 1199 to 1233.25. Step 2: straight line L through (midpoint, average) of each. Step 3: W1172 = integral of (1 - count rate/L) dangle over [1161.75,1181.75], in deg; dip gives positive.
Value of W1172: 9.8 deg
